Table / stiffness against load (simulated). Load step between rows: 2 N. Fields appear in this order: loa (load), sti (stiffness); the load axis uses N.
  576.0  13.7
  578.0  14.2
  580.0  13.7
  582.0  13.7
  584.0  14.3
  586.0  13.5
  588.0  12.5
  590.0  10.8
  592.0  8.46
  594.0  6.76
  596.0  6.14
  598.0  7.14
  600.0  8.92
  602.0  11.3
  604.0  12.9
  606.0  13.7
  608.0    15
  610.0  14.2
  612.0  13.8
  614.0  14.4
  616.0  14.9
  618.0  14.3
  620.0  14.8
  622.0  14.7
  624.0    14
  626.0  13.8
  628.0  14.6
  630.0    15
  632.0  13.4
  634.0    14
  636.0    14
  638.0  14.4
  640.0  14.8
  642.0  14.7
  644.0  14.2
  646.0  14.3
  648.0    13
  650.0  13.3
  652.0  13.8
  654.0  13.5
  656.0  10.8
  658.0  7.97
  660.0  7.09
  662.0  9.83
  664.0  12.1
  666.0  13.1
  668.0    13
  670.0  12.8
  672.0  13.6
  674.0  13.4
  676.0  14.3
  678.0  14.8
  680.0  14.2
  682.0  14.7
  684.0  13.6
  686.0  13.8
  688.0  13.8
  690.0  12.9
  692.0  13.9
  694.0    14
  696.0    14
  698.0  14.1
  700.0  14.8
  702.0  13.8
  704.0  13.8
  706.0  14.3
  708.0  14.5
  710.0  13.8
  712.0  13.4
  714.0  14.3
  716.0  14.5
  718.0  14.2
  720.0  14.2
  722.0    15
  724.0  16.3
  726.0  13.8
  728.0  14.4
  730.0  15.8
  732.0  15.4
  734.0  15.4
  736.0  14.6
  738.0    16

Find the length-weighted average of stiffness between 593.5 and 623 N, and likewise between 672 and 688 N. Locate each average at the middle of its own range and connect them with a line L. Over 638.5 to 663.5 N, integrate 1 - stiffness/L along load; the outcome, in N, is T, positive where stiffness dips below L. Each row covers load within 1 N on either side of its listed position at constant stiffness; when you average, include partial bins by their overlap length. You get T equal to 1.9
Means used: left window 12.3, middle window 12.3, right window 14.1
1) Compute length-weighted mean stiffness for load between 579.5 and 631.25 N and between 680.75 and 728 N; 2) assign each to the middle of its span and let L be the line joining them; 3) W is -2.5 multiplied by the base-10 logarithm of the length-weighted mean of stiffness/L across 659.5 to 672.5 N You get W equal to 0.156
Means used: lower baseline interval 12.6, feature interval 11.7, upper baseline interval 14.2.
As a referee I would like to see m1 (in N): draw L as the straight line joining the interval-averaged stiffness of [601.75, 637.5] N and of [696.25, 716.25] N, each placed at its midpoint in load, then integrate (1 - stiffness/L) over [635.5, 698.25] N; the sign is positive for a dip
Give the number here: 4.2 N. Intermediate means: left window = 14.1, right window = 14.1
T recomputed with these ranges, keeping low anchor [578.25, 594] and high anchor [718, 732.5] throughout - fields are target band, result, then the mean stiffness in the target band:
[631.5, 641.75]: -0.8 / 14.2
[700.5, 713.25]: 0.5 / 14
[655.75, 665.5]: 2.9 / 9.64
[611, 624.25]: -1.7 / 14.4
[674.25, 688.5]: -0.1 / 14.1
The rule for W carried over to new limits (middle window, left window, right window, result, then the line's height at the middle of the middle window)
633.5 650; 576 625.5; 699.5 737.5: -0.07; 13.2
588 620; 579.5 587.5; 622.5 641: 0.20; 13.9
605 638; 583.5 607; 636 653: -0.16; 12.4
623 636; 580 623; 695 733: -0.11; 12.8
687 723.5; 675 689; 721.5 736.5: 0.04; 14.6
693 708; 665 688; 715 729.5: 0.01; 14.2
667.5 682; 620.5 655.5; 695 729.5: 0.03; 14.2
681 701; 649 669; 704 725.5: -0.07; 13.1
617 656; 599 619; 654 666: -0.21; 11.6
